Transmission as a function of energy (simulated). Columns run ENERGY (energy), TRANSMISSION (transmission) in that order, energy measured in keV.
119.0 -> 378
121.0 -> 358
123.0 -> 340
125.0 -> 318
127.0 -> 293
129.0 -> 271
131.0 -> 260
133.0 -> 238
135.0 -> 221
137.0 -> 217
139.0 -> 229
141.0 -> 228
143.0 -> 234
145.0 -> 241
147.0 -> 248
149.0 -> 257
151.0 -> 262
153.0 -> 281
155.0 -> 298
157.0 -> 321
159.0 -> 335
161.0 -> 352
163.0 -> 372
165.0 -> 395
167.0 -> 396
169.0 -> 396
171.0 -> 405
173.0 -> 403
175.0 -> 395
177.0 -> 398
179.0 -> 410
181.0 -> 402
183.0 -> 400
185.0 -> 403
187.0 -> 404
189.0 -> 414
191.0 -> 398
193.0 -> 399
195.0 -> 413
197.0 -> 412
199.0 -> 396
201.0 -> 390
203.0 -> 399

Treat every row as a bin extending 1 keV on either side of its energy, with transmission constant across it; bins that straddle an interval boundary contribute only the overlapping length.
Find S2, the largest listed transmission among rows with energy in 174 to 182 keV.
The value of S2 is 410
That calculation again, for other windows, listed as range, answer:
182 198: 414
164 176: 405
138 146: 241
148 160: 335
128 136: 271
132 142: 238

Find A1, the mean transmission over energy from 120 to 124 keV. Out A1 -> 349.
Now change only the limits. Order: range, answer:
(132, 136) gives 230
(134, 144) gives 226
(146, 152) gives 256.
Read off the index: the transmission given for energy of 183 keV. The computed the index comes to 400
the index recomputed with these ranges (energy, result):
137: 217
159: 335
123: 340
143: 234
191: 398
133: 238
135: 221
